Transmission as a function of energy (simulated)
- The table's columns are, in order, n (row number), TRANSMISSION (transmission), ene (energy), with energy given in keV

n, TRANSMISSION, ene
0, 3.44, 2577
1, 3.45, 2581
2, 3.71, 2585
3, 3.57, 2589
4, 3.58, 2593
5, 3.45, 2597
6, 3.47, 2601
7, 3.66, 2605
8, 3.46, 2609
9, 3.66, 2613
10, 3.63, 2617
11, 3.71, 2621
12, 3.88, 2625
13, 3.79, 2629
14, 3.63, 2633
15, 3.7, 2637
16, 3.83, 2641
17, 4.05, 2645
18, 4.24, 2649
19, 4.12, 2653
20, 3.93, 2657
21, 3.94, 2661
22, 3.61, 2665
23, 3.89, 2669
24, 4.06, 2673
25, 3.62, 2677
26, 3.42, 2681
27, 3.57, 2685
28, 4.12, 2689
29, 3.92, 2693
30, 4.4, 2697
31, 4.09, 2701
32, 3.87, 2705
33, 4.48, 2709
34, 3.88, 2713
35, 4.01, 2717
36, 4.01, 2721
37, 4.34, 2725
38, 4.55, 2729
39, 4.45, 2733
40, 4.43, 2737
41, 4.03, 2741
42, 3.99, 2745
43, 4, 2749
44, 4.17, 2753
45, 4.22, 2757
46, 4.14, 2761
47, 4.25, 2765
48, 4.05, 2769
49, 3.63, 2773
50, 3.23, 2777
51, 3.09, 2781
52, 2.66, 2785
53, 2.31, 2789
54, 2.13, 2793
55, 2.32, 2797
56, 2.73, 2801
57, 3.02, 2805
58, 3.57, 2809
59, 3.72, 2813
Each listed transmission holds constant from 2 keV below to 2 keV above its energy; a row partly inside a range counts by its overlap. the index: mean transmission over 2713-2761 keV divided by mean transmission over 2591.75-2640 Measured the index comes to 1.15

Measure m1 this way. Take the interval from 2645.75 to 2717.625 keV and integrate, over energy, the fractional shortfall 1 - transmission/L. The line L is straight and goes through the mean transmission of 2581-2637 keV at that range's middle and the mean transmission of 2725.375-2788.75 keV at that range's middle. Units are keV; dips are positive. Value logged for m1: -3.8 keV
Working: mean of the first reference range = 3.63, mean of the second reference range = 3.89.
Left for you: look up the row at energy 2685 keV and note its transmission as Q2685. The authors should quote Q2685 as 3.57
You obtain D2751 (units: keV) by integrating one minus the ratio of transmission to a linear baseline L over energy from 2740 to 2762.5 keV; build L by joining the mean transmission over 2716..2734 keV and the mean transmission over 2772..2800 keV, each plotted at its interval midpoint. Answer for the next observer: -3.06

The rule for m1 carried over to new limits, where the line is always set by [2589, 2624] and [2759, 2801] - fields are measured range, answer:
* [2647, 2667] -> -2.9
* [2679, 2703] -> -3.9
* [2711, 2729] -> -4.4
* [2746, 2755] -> -2.3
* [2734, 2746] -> -3.4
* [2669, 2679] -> -1.3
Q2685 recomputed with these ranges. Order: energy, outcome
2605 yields 3.66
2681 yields 3.42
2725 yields 4.34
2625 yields 3.88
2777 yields 3.23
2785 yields 2.66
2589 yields 3.57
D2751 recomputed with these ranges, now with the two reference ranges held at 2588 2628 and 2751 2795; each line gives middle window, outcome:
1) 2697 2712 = -2.8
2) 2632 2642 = -0.4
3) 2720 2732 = -2.9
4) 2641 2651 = -1.4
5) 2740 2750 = -1.5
